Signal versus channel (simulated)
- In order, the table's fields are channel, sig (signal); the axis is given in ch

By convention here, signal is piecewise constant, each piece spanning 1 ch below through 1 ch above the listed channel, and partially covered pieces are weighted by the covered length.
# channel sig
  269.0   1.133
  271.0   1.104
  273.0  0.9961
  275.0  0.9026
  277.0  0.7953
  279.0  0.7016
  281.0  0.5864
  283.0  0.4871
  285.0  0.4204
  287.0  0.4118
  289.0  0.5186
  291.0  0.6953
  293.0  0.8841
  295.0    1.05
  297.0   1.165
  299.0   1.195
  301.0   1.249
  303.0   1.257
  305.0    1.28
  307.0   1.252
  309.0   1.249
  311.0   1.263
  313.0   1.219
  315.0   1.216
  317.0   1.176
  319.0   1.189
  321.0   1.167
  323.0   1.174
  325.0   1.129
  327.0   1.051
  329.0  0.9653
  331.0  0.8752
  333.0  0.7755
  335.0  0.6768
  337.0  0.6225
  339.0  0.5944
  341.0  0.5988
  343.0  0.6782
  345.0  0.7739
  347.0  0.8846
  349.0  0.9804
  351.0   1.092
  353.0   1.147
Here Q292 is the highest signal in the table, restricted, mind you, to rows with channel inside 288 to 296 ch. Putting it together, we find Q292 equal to 1.05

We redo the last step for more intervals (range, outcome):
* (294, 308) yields 1.28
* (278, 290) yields 0.7016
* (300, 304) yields 1.257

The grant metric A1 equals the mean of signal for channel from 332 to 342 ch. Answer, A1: 0.654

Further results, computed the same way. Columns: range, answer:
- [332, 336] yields 0.726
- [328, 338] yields 0.783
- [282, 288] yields 0.44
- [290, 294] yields 0.79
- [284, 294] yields 0.586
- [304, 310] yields 1.26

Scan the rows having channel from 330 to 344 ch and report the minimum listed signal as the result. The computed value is 0.5944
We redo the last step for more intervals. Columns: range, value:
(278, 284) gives 0.4871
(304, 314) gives 1.219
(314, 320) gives 1.176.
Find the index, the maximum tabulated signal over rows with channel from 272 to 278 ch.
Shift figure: 0.9961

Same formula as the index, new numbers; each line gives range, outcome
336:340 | 0.6225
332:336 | 0.7755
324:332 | 1.129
